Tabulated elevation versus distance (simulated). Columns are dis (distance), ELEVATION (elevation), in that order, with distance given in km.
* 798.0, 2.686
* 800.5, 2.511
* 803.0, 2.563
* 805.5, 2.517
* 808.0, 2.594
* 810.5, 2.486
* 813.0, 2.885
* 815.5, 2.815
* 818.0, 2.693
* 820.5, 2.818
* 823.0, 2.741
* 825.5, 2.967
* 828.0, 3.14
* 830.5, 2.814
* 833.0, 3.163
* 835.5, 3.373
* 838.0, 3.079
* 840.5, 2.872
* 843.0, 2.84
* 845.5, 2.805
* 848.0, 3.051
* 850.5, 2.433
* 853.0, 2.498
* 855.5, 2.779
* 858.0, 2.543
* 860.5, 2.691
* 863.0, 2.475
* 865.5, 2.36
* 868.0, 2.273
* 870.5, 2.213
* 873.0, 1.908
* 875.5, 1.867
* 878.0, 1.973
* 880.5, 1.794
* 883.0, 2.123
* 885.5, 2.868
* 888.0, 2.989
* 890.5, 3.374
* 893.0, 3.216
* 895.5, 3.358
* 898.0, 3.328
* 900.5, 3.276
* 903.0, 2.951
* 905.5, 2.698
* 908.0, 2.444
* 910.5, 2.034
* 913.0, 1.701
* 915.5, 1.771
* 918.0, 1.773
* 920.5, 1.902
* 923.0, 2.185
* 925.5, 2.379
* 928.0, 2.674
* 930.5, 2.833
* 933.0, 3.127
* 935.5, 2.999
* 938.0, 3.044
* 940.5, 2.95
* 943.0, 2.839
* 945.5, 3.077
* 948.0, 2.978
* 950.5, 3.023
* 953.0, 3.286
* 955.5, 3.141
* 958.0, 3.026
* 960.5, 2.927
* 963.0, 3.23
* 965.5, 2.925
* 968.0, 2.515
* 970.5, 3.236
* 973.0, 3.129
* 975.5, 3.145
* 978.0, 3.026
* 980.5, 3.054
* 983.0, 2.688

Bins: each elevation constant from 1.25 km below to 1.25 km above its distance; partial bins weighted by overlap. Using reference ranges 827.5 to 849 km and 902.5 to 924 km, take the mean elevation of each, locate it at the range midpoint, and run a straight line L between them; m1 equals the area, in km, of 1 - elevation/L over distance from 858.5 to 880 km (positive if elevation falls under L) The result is 3.6 km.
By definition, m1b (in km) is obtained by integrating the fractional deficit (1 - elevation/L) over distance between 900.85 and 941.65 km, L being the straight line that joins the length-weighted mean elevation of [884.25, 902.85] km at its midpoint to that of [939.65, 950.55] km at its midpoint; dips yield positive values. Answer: 7.7 km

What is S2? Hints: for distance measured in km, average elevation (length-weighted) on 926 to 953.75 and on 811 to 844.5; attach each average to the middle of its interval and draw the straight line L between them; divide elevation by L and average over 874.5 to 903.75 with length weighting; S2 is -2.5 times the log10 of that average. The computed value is 0.07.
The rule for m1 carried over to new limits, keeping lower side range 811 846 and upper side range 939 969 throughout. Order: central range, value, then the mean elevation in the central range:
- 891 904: -1.2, 3.24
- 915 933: 4.1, 2.3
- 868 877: 2.8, 2.03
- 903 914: 2.4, 2.31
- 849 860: 1.3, 2.58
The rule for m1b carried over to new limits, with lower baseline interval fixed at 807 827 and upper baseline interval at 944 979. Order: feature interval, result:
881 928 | 5.8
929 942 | 0.1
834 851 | -0.8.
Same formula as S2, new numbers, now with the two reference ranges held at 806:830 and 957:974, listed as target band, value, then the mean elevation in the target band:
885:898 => -0.11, 3.19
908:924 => 0.45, 1.93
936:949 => -0.01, 2.98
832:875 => 0.07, 2.65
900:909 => 0.03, 2.82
